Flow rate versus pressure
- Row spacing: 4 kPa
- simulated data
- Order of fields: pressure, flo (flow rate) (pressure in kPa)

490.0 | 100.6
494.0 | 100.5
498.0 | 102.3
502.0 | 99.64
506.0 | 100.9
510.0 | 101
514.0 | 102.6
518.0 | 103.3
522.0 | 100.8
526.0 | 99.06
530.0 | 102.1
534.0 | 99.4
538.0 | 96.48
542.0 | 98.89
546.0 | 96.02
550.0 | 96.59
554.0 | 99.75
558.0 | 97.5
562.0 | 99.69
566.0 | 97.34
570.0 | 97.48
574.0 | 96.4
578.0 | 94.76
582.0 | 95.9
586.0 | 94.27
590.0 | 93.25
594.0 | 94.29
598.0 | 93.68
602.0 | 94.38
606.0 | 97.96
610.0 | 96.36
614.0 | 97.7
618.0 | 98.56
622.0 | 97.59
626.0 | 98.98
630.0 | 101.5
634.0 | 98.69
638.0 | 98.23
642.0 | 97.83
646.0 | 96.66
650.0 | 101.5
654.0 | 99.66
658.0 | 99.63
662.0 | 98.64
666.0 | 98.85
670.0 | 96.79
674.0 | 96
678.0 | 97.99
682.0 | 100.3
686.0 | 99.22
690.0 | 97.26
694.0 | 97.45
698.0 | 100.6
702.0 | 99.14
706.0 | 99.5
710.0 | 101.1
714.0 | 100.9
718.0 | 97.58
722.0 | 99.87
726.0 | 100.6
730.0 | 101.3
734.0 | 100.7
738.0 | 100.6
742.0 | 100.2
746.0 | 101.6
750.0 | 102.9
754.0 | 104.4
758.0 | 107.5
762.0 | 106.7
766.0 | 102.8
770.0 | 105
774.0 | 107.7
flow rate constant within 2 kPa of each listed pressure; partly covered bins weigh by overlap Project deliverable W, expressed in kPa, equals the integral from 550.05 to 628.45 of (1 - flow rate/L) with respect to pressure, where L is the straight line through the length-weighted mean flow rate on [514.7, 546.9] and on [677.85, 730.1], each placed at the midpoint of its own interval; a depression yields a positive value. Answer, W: 2.4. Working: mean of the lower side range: 99.8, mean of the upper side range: 99.5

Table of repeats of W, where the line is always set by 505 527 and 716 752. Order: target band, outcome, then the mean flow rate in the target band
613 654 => 0.88 kPa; 98.8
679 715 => 0.47 kPa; 99.4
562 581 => 0.82 kPa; 96.8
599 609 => 0.51 kPa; 95.9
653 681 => 0.72 kPa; 98.2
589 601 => 0.86 kPa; 93.8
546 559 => 0.46 kPa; 97.7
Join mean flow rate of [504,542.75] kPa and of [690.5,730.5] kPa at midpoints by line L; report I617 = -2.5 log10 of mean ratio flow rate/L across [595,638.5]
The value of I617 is 0.03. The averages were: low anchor 101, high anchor 99.7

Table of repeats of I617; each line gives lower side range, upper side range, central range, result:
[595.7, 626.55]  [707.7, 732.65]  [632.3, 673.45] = -0.01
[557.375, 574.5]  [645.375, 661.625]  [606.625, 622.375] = 0.01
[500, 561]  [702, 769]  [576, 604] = 0.07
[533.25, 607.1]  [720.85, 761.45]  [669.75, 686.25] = 0.02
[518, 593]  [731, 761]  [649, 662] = 0.00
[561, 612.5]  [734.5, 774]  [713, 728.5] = 0.03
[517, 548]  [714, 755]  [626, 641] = 0.01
